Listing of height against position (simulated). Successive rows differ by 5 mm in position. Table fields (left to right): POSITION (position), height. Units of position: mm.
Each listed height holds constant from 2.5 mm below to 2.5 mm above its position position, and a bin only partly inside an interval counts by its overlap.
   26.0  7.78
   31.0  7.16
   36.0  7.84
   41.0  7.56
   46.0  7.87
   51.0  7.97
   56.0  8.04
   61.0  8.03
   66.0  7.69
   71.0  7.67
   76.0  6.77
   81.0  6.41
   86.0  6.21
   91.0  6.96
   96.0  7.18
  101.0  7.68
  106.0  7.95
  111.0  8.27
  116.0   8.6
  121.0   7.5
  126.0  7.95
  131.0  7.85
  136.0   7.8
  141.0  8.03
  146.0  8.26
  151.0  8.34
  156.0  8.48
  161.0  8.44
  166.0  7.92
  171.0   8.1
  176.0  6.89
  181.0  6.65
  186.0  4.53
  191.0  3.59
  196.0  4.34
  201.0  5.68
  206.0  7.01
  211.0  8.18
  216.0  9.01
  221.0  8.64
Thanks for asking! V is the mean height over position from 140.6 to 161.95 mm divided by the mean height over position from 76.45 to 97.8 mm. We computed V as 1.2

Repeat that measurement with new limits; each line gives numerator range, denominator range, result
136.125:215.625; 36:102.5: 0.95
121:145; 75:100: 1.17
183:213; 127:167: 0.68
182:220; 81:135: 0.82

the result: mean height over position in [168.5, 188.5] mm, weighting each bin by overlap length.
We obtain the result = 6.54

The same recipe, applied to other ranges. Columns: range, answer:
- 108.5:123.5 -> 8.12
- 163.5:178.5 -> 7.64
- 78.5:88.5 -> 6.31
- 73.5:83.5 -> 6.59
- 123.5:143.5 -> 7.91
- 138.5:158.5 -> 8.28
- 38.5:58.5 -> 7.86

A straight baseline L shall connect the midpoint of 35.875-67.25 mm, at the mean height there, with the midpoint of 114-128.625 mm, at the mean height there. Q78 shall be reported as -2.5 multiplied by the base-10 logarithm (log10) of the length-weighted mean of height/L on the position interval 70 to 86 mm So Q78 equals 0.170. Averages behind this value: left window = 7.87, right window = 8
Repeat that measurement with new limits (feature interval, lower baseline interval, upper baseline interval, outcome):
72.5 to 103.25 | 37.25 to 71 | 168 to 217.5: 0.09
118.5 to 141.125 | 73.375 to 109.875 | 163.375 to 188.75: -0.13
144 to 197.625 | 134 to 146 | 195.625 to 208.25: 0.02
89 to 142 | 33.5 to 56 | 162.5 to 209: -0.12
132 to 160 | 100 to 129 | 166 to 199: -0.17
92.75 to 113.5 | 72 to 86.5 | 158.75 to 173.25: -0.10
